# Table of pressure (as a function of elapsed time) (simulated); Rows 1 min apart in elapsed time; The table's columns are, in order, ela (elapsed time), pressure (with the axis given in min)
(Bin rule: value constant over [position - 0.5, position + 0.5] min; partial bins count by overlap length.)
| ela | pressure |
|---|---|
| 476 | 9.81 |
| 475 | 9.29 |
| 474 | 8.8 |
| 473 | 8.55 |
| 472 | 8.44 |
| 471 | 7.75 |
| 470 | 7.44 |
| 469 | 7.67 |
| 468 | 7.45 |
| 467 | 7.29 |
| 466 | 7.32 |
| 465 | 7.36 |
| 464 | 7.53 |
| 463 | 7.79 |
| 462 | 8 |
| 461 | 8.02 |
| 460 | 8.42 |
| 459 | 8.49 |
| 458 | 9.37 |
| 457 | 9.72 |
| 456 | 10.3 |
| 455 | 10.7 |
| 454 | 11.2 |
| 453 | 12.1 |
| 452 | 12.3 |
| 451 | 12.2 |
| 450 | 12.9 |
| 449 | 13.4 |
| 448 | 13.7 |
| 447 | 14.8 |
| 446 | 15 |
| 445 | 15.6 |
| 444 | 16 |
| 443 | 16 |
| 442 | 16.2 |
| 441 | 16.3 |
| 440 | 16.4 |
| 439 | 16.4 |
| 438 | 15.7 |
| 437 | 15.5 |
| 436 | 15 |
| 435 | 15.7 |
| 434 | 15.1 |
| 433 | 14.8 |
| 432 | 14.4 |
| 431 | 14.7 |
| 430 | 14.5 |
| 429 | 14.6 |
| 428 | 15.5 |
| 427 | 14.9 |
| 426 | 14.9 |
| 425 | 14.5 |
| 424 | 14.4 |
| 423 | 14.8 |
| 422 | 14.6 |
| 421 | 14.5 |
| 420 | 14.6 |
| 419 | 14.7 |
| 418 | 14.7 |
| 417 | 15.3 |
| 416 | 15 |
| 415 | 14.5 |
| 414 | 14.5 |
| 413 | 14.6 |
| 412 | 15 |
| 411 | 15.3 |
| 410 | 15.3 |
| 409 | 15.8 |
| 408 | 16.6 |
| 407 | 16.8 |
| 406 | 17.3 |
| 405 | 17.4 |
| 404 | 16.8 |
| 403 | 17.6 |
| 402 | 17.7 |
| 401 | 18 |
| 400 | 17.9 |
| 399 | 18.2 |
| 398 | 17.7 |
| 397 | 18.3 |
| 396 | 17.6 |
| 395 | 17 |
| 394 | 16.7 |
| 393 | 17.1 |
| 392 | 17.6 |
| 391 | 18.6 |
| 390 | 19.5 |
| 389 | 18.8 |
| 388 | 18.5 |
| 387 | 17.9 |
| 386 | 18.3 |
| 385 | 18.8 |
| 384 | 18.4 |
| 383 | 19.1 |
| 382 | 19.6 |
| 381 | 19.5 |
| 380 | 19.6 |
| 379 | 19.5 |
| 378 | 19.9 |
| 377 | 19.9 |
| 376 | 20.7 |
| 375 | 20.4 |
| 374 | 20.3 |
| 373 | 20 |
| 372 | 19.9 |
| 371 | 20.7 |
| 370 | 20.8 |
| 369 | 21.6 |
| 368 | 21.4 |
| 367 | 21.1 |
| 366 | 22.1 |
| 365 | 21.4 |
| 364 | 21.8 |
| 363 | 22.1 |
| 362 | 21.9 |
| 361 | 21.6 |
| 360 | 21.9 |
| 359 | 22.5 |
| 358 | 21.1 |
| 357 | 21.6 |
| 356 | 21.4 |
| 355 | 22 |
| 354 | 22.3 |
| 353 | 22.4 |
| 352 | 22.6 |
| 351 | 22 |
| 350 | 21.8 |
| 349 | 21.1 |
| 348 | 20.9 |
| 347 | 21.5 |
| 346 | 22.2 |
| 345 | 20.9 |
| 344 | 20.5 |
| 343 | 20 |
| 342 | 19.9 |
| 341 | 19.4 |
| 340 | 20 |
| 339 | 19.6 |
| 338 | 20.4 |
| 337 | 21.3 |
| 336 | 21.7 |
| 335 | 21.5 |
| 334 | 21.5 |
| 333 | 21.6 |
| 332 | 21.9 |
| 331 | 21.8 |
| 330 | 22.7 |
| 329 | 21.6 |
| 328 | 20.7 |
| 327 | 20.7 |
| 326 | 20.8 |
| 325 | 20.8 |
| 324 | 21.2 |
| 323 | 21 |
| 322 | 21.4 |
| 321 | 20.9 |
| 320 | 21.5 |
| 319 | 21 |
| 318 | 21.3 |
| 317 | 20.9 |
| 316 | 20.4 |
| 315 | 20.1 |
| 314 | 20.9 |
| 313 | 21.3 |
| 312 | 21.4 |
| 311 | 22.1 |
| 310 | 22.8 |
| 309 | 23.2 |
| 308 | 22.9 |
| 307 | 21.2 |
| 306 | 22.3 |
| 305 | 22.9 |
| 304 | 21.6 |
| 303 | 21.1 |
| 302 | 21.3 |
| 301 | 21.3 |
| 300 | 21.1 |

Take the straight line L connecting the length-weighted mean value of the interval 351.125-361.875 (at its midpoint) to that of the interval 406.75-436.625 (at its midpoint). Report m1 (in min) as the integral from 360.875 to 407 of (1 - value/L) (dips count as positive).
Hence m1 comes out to -0.5 min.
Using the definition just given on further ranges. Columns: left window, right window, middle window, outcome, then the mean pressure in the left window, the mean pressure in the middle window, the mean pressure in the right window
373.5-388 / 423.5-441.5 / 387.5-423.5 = 1.83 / 19.4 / 16.5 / 15.2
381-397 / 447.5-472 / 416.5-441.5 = -3.47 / 18.3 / 15.1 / 9.5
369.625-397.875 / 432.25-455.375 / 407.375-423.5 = 1.58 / 19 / 15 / 14.5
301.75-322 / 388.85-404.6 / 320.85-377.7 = -3.81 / 21.6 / 21.2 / 17.8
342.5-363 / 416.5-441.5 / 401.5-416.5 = 0.70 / 21.6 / 16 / 15.1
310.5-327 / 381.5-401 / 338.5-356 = -1.07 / 21.1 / 21.1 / 18.2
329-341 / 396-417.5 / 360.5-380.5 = -2.07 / 21.2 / 20.8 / 16.5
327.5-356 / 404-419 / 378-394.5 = -0.91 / 21.3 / 18.6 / 15.6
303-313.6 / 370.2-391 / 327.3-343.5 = 0.11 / 22.1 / 21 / 19.5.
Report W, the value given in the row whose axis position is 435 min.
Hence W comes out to 15.7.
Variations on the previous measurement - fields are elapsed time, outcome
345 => 20.9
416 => 15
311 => 22.1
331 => 21.8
